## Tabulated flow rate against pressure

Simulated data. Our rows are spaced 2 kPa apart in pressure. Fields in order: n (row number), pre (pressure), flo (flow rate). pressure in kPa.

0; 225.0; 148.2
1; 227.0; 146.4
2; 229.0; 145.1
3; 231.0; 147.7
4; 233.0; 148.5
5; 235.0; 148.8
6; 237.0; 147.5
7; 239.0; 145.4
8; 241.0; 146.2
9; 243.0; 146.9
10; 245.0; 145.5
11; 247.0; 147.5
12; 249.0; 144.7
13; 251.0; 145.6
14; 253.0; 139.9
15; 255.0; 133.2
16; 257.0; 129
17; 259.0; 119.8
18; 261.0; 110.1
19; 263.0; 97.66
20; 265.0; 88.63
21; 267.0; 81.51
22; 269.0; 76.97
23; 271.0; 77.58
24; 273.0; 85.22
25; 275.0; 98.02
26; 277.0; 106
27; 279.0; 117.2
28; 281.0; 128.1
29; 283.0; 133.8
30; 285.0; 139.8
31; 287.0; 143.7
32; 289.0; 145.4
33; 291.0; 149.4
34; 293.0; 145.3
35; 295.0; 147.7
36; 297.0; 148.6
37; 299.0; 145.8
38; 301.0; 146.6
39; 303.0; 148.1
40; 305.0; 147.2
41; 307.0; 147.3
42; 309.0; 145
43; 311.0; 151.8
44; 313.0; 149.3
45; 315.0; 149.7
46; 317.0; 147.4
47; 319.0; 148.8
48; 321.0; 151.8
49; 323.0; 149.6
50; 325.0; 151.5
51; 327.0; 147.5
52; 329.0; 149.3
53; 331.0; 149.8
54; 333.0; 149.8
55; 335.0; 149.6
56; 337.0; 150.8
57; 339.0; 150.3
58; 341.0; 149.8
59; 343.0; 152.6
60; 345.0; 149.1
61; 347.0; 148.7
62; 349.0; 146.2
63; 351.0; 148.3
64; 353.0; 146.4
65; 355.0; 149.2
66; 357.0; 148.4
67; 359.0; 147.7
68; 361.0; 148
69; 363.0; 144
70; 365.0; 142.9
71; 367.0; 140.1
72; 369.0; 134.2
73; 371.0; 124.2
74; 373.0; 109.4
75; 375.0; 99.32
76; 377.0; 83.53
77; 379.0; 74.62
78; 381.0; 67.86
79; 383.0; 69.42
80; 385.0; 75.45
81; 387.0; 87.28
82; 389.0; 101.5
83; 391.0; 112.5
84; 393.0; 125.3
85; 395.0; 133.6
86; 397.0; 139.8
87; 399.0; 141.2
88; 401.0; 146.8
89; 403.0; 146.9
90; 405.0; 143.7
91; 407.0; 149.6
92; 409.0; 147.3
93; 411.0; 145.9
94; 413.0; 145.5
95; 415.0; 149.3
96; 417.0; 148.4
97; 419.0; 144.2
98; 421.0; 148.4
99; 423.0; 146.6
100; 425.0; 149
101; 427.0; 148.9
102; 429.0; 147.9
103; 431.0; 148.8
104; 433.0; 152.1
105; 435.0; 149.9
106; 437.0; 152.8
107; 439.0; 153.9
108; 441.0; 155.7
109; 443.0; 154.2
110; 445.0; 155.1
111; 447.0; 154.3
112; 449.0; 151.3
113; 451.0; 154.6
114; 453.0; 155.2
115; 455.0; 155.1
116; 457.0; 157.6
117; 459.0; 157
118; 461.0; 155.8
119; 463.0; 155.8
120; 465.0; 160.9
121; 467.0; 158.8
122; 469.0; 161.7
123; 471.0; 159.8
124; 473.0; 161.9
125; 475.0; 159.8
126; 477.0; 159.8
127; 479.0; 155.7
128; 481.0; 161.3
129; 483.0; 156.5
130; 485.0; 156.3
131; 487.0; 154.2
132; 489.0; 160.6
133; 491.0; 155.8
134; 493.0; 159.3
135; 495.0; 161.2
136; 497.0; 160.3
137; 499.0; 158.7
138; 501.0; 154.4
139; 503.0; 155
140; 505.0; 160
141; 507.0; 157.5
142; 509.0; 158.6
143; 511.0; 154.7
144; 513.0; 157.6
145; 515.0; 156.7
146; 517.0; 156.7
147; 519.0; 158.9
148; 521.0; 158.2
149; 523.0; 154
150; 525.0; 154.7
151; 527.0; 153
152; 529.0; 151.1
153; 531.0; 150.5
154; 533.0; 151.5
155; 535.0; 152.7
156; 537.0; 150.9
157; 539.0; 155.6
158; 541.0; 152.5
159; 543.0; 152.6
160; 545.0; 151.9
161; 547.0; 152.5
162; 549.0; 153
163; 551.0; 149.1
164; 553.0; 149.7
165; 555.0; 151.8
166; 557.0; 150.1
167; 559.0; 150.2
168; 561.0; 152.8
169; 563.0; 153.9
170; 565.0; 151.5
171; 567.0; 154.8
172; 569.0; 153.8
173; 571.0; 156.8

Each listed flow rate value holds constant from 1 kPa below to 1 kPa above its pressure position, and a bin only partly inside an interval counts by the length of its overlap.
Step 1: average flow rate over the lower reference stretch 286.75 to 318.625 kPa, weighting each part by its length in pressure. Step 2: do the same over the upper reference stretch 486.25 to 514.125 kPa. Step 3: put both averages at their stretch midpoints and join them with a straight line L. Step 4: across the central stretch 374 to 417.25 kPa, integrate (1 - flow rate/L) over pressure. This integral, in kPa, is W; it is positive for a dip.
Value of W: 9.4 kPa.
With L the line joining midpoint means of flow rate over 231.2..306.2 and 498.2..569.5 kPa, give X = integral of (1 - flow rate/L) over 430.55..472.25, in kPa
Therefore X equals -2.54 kPa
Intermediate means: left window 130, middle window 155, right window 154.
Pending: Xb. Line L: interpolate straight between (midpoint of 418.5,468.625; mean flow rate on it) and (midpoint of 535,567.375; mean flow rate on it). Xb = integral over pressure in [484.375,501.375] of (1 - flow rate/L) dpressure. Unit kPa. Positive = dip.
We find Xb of -0.60 kPa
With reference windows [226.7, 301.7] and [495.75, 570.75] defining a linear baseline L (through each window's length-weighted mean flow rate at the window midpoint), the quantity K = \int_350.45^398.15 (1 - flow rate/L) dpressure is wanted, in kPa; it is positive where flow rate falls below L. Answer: 7.1 kPa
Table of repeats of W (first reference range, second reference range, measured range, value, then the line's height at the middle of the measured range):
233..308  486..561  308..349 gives -4.2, 136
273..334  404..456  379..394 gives 5.8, 147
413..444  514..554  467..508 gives -1.8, 152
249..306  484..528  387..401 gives 1.7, 141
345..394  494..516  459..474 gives -1.2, 147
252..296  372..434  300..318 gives -4.1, 120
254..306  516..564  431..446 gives -1.3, 141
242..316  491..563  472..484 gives -0.8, 150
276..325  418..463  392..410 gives 1.0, 150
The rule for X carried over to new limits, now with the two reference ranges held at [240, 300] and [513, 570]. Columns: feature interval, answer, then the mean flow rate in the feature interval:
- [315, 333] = -2.54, 149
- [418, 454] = -2.25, 151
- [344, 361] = -1.79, 148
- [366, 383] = 4.24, 102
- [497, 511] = -0.76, 157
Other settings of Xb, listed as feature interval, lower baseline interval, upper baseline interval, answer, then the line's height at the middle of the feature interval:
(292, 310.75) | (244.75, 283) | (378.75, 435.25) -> -4.49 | 119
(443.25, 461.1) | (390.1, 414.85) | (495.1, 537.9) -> -0.98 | 147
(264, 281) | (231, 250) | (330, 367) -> 6.20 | 147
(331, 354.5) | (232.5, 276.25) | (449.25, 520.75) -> -2.29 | 136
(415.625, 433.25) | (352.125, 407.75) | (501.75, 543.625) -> -2.07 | 133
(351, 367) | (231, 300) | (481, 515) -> -0.71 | 140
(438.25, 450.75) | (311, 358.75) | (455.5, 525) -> 0.10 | 155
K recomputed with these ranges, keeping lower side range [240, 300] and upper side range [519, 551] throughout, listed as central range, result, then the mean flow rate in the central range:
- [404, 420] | -0.7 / 147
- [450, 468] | -1.4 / 157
